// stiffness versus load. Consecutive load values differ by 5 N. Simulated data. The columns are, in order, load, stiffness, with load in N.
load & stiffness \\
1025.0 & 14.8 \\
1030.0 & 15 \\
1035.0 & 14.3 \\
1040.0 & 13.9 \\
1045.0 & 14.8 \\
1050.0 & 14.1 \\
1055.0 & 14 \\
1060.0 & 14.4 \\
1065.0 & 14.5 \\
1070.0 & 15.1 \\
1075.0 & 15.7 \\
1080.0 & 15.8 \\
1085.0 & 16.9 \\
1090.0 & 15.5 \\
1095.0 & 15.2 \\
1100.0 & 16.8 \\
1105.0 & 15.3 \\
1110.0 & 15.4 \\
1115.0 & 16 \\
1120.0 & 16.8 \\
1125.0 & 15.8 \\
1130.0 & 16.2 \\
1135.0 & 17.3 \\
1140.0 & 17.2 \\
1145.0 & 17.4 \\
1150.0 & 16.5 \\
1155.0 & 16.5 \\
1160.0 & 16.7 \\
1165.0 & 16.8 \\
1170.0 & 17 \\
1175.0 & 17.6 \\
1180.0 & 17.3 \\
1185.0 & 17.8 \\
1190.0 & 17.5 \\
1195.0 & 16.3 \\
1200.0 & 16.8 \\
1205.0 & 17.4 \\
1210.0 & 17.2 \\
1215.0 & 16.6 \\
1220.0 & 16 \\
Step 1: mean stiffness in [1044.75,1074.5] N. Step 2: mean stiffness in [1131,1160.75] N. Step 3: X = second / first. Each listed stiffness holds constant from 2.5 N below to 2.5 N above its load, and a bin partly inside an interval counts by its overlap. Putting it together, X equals 1.16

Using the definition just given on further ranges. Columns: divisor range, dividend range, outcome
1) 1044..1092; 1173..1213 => 1.14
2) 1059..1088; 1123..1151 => 1.08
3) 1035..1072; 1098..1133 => 1.12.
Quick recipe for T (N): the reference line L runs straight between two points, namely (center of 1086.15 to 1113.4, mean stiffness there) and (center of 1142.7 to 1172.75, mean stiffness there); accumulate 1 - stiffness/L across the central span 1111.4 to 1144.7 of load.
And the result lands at -0.6 N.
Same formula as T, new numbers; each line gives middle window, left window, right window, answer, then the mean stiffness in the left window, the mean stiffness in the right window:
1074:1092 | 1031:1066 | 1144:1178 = -1.08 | 14.3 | 16.9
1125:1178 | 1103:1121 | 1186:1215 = -1.65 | 15.8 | 17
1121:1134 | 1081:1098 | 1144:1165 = 0.11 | 15.9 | 16.7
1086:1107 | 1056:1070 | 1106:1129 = -0.53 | 14.5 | 16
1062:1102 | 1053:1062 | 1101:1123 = -1.80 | 14.2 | 15.9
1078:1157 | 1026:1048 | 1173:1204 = -1.69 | 14.5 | 17.2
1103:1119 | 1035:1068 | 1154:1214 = -0.15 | 14.3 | 17.1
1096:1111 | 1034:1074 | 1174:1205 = -0.35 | 14.4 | 17.2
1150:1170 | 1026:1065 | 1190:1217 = -0.57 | 14.4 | 16.9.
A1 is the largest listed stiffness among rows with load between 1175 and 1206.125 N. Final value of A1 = 17.8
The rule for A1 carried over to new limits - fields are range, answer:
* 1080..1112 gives 16.9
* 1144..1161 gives 17.4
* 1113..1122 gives 16.8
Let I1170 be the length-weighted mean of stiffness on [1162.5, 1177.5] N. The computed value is 17.1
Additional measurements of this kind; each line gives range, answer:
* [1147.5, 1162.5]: 16.6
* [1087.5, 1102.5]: 15.8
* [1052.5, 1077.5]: 14.7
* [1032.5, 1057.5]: 14.2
